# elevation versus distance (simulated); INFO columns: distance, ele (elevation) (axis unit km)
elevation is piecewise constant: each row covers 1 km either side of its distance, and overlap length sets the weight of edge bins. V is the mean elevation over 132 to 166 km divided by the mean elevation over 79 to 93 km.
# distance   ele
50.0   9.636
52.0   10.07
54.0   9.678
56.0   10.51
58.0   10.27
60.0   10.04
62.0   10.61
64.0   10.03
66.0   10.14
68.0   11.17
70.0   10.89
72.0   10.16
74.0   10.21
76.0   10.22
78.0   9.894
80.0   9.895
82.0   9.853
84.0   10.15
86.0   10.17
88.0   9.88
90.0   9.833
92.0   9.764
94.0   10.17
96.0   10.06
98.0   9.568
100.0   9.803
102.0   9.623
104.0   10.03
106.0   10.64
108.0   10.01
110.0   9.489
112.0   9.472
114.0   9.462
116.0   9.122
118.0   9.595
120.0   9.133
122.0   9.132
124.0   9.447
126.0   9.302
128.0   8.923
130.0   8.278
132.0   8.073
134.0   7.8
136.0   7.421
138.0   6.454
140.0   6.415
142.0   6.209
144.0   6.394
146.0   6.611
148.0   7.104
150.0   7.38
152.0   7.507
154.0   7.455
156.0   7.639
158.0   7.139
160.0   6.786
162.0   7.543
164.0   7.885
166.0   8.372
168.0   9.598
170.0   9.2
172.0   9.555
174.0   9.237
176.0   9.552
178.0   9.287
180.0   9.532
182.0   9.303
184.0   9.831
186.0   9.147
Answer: 0.72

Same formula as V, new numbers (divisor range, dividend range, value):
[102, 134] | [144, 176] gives 0.85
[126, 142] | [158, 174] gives 1.10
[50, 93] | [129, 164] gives 0.71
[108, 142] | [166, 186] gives 1.10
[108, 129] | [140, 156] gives 0.75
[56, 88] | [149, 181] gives 0.82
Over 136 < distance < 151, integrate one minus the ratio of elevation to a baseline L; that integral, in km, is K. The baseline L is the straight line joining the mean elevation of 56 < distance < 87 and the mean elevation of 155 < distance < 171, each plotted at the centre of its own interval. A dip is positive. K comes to 3.2 km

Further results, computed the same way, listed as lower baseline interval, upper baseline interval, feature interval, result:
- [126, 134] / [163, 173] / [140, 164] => 4.54 km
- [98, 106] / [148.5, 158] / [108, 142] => 0.98 km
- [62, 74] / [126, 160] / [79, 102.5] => -0.96 km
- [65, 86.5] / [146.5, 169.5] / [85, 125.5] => -1.69 km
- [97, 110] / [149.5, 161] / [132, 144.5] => 1.95 km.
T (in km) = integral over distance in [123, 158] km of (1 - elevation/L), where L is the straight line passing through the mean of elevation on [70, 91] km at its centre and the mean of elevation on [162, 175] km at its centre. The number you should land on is 6.5 km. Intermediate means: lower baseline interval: 10.1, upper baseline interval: 8.86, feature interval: 7.54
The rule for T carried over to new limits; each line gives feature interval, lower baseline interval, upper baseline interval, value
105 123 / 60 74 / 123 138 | -1.4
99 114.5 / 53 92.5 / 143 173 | -1.0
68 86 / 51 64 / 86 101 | -0.3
